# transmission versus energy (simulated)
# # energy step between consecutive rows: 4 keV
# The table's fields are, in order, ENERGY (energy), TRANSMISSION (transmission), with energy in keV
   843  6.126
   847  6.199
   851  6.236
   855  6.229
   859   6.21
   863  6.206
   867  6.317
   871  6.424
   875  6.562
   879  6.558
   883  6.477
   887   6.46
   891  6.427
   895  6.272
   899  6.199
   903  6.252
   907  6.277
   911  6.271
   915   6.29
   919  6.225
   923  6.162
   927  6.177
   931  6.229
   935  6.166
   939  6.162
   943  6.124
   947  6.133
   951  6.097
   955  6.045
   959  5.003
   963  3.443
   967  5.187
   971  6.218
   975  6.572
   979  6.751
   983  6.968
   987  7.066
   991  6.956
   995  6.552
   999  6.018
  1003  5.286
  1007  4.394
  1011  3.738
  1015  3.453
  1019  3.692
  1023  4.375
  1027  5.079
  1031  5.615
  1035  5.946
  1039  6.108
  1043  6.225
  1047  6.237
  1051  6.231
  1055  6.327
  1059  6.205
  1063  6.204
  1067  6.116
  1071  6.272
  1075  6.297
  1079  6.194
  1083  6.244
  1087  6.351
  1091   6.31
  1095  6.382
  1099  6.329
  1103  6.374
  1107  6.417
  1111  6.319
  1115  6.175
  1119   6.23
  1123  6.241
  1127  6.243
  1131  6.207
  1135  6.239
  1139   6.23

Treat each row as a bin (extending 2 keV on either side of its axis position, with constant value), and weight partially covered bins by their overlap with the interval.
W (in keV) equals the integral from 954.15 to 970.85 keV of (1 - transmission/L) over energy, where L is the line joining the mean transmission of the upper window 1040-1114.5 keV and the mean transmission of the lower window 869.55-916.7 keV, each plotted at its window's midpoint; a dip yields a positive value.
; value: 3.56 keV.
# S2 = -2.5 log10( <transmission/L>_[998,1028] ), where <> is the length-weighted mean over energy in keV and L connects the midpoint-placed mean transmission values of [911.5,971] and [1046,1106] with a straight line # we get 0.34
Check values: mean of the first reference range 5.84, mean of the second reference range 6.27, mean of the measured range 4.43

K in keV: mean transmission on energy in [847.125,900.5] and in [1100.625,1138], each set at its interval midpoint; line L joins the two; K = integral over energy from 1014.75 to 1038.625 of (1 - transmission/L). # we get 5.38 keV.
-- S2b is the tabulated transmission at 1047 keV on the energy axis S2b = 6.237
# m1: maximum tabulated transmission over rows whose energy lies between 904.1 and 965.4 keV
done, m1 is 6.29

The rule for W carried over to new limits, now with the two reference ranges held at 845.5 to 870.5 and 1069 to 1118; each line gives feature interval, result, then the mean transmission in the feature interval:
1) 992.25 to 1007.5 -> 1.3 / 5.75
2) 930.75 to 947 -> 0.3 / 6.16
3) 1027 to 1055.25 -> 1.3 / 6.01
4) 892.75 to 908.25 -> 0.0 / 6.25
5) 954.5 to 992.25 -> 1.6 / 6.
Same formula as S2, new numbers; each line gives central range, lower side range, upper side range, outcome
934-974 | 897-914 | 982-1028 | 0.02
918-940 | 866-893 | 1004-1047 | -0.04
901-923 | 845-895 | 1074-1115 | 0.02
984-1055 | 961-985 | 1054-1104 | 0.10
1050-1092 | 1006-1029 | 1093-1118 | -0.15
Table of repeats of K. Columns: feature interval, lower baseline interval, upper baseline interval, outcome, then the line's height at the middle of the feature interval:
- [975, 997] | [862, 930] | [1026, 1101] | -2.11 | 6.23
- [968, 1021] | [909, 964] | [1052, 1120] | 3.56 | 6.07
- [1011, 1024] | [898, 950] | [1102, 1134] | 5.11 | 6.24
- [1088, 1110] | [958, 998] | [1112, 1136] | -0.55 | 6.2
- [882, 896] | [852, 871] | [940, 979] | -0.70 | 6.11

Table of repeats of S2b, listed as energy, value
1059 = 6.205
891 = 6.427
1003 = 5.286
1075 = 6.297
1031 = 5.615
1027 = 5.079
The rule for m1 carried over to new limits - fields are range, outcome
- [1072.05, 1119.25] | 6.417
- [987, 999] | 7.066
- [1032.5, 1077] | 6.327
